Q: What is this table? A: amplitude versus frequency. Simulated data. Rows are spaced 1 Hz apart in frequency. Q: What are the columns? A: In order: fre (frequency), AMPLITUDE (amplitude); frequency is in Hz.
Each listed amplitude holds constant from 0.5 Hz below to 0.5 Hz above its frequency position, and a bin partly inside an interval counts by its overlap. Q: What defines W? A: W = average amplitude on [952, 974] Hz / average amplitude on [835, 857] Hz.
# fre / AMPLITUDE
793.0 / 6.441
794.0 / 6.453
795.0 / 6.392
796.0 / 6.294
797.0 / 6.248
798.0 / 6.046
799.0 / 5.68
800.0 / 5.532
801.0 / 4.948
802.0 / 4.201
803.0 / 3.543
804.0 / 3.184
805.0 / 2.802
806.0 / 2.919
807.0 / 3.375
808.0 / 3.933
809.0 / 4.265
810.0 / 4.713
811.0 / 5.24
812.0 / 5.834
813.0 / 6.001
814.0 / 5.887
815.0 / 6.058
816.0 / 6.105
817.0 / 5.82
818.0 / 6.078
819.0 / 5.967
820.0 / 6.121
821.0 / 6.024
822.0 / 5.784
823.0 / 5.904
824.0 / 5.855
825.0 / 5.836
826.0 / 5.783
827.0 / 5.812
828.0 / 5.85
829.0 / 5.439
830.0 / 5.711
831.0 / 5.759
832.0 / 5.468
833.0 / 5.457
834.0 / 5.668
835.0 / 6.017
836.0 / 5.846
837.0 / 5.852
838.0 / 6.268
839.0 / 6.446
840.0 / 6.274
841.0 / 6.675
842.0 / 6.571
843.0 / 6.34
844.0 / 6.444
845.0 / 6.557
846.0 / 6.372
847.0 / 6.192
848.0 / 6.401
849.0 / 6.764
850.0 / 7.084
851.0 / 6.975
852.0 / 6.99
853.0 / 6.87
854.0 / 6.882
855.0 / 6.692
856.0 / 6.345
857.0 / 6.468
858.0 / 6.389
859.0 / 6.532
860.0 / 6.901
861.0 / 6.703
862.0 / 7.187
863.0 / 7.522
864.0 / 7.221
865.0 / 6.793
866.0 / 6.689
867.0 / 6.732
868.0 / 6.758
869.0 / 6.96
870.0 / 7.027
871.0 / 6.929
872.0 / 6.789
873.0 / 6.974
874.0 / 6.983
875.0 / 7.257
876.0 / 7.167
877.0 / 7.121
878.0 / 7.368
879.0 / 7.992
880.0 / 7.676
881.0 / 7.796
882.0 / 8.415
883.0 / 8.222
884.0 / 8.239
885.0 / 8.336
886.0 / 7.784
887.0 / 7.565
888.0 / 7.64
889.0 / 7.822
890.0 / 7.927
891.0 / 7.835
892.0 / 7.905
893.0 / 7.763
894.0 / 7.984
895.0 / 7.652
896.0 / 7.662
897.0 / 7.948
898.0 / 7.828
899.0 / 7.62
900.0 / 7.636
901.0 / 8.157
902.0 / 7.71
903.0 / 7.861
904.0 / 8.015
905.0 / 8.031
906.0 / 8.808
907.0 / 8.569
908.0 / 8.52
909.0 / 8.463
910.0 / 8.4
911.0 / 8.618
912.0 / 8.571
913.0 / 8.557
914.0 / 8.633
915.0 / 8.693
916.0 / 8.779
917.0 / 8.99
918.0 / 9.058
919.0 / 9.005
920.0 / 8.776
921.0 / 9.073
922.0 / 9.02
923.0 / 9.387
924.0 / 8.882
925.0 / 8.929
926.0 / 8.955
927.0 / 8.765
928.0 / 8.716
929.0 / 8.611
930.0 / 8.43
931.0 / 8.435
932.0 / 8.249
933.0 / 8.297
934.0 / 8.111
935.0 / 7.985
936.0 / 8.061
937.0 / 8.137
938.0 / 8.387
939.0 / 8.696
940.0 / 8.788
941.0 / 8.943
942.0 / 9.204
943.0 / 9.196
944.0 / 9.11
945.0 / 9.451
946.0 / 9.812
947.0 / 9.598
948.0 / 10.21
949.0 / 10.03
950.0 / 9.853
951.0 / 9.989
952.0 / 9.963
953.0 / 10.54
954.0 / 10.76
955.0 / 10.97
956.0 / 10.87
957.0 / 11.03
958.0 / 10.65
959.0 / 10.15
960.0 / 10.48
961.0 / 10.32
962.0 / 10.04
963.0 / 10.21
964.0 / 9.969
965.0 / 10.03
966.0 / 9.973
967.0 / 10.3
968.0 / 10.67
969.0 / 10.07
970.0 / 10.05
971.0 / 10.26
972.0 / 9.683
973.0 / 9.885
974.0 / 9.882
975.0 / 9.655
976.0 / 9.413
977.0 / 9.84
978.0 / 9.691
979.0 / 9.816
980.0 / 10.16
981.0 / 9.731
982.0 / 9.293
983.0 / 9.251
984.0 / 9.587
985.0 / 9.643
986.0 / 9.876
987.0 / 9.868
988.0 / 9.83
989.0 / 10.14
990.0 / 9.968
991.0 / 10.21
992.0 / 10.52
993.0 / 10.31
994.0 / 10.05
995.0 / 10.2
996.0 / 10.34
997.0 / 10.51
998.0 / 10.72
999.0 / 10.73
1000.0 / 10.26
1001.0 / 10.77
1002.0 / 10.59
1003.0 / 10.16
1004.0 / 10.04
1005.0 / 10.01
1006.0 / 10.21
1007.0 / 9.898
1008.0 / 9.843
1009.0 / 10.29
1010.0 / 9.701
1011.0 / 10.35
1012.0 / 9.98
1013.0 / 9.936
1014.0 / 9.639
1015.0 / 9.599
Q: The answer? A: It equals 1.59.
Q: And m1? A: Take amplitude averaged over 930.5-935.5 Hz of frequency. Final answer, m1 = 8.22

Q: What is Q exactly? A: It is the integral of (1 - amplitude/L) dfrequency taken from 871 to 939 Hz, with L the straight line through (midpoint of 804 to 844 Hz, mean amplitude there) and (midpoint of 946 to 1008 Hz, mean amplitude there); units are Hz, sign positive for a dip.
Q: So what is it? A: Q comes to -1.7 Hz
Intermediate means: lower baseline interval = 5.56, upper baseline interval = 10.1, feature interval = 8.17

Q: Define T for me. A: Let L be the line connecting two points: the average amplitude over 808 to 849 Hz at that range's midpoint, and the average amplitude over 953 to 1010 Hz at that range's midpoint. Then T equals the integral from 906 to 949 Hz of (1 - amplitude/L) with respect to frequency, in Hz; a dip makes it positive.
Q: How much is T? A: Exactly -0.8 Hz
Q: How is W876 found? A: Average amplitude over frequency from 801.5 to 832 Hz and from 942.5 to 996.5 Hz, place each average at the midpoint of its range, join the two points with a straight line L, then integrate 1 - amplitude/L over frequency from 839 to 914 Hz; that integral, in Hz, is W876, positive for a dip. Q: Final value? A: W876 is -3.2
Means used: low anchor 5.2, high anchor 10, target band 7.39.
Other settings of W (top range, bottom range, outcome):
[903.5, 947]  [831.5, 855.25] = 1.37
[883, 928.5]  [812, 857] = 1.35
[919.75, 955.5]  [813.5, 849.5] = 1.51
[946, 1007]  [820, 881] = 1.55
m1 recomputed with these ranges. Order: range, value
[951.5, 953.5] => 10.3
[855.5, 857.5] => 6.41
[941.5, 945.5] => 9.24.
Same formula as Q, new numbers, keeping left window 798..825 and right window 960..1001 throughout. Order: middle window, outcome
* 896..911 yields -0.6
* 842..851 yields -0.6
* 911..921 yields -0.8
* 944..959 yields -1.7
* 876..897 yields -1.5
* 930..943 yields 0.4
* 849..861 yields -0.7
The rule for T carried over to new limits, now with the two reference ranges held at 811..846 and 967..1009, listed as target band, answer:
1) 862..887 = -0.72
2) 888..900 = -0.24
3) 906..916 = -0.62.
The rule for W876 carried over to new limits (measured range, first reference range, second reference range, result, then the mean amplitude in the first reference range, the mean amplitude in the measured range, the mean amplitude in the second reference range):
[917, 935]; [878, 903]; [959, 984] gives 0.08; 7.87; 8.73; 9.94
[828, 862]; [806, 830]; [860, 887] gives 0.23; 5.5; 6.35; 7.33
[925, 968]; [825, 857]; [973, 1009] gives -2.73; 6.25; 9.49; 10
